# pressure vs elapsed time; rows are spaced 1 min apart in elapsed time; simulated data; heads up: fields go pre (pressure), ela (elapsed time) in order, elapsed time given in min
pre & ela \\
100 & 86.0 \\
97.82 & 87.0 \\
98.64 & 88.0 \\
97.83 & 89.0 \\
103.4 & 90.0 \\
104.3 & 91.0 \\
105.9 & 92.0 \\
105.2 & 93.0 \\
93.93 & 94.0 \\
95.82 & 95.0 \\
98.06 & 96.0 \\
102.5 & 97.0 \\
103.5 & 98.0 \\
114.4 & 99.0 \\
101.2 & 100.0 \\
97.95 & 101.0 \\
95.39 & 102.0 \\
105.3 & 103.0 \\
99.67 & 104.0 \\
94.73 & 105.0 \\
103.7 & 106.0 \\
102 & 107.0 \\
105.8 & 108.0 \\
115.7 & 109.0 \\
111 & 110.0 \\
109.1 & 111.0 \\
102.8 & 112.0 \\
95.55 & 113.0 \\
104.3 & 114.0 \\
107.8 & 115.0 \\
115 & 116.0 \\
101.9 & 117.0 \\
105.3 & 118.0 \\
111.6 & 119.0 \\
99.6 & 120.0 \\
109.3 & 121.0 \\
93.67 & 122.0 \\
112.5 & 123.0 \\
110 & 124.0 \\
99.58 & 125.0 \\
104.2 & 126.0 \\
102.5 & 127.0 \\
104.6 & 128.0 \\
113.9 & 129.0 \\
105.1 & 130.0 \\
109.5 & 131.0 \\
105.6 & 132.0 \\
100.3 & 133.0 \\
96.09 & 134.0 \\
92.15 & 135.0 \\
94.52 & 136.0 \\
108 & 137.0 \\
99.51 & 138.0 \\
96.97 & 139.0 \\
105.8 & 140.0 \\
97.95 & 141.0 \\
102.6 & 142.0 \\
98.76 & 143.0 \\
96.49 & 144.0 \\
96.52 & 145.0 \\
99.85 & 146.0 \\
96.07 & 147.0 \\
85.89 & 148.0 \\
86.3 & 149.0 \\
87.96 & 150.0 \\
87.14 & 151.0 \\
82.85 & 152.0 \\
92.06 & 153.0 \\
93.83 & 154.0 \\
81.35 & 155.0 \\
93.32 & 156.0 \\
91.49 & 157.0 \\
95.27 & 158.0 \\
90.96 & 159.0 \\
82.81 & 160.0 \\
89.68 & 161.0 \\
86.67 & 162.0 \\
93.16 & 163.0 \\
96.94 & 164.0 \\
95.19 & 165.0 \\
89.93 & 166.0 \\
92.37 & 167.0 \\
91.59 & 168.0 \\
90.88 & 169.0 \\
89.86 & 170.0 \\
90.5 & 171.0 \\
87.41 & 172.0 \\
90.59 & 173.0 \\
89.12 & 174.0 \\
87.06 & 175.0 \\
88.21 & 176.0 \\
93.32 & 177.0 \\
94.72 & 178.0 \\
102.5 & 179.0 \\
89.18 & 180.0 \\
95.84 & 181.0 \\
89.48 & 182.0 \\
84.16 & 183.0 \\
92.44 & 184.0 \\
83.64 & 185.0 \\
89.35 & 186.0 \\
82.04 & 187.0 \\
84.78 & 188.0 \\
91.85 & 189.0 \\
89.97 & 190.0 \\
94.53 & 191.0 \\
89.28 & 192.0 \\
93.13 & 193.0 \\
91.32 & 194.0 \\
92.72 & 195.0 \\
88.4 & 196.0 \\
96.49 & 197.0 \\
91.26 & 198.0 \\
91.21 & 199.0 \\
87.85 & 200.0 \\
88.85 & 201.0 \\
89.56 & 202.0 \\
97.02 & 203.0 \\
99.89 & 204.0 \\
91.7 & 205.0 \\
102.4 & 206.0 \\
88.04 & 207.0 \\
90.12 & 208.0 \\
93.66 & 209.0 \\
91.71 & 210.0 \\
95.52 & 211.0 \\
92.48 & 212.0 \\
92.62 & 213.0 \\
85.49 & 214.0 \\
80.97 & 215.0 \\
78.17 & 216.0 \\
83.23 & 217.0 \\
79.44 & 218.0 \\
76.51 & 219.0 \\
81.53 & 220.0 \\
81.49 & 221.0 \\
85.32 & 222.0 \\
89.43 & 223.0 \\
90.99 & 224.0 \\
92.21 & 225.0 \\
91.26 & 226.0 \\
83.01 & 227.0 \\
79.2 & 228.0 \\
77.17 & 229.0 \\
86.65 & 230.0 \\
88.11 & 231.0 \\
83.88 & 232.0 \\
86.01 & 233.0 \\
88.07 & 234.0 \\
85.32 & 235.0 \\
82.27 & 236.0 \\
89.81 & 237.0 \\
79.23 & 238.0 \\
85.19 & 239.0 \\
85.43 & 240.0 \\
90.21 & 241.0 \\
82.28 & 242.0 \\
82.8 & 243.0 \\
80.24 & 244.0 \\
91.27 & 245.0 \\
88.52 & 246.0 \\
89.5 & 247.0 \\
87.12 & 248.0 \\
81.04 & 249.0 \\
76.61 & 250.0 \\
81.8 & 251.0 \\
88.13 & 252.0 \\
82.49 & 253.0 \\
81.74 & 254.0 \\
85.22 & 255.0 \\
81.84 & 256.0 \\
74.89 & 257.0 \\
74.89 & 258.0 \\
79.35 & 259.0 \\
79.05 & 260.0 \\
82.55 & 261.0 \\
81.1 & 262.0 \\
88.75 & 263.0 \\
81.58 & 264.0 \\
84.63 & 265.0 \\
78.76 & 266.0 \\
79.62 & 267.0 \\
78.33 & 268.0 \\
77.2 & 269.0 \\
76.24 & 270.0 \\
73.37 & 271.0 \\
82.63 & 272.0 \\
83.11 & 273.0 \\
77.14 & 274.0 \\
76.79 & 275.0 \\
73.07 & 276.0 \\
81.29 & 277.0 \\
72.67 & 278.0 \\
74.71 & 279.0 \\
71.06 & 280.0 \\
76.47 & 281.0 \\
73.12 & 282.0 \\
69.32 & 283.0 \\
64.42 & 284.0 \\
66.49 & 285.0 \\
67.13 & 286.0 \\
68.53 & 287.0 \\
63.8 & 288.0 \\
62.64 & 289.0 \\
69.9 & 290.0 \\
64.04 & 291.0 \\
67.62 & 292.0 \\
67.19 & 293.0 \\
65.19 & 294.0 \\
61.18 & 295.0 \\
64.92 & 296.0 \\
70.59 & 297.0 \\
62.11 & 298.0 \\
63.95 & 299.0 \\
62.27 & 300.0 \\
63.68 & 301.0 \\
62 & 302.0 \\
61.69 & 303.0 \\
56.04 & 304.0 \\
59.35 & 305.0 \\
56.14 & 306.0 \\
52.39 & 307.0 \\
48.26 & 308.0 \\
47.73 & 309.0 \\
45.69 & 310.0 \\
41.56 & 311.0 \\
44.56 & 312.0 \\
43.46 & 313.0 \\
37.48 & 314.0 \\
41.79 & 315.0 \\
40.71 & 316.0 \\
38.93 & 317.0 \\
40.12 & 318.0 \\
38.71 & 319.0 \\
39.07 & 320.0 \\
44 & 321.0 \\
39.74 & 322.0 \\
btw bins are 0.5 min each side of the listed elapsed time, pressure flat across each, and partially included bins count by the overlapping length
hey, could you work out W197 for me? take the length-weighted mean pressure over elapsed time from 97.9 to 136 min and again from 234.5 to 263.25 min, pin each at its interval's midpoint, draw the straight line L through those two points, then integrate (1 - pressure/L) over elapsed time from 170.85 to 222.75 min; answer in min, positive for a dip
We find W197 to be 1.1 min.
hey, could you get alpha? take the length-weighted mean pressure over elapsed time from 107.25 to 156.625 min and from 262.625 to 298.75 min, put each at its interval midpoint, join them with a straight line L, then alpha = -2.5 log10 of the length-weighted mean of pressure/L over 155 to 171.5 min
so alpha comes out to 0.04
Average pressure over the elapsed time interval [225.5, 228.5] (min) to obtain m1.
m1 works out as 84.5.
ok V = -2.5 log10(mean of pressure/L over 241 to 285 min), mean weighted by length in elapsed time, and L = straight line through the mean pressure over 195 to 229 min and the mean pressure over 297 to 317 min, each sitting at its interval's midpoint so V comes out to -0.156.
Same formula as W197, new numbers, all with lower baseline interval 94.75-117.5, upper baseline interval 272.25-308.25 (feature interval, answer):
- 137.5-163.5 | 0.58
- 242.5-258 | -1.73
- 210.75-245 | -2.47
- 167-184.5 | -0.24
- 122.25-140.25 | -0.82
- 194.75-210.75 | -1.56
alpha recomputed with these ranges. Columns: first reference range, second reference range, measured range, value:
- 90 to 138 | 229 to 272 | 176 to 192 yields 0.03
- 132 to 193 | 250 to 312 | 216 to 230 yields -0.04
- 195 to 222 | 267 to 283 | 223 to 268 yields -0.02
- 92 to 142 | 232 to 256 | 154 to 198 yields 0.05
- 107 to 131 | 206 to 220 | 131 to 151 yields 0.05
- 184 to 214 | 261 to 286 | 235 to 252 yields -0.03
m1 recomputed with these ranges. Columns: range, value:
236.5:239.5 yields 84.7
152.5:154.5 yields 92.9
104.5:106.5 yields 99.2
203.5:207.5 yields 95.5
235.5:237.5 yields 86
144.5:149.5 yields 92.9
